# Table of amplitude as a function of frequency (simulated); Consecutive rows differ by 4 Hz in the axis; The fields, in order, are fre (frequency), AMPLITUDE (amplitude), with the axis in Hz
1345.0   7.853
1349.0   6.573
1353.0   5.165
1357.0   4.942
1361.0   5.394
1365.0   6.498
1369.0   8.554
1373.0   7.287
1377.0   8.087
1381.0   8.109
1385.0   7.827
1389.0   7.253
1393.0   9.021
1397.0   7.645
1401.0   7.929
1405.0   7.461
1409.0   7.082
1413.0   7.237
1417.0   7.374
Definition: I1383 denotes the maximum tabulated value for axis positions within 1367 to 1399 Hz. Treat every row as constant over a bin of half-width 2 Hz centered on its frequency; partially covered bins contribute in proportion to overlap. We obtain 9.021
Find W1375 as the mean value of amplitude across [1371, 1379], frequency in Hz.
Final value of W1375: 7.69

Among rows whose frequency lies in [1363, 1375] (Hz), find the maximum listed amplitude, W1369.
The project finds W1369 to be 8.554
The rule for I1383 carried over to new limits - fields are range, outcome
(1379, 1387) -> 8.109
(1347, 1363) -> 6.573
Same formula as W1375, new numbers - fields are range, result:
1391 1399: 8.33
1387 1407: 7.86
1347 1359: 5.56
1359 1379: 7.16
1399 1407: 7.7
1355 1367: 5.61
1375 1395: 8.06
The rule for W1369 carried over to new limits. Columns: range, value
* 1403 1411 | 7.461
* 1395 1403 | 7.929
